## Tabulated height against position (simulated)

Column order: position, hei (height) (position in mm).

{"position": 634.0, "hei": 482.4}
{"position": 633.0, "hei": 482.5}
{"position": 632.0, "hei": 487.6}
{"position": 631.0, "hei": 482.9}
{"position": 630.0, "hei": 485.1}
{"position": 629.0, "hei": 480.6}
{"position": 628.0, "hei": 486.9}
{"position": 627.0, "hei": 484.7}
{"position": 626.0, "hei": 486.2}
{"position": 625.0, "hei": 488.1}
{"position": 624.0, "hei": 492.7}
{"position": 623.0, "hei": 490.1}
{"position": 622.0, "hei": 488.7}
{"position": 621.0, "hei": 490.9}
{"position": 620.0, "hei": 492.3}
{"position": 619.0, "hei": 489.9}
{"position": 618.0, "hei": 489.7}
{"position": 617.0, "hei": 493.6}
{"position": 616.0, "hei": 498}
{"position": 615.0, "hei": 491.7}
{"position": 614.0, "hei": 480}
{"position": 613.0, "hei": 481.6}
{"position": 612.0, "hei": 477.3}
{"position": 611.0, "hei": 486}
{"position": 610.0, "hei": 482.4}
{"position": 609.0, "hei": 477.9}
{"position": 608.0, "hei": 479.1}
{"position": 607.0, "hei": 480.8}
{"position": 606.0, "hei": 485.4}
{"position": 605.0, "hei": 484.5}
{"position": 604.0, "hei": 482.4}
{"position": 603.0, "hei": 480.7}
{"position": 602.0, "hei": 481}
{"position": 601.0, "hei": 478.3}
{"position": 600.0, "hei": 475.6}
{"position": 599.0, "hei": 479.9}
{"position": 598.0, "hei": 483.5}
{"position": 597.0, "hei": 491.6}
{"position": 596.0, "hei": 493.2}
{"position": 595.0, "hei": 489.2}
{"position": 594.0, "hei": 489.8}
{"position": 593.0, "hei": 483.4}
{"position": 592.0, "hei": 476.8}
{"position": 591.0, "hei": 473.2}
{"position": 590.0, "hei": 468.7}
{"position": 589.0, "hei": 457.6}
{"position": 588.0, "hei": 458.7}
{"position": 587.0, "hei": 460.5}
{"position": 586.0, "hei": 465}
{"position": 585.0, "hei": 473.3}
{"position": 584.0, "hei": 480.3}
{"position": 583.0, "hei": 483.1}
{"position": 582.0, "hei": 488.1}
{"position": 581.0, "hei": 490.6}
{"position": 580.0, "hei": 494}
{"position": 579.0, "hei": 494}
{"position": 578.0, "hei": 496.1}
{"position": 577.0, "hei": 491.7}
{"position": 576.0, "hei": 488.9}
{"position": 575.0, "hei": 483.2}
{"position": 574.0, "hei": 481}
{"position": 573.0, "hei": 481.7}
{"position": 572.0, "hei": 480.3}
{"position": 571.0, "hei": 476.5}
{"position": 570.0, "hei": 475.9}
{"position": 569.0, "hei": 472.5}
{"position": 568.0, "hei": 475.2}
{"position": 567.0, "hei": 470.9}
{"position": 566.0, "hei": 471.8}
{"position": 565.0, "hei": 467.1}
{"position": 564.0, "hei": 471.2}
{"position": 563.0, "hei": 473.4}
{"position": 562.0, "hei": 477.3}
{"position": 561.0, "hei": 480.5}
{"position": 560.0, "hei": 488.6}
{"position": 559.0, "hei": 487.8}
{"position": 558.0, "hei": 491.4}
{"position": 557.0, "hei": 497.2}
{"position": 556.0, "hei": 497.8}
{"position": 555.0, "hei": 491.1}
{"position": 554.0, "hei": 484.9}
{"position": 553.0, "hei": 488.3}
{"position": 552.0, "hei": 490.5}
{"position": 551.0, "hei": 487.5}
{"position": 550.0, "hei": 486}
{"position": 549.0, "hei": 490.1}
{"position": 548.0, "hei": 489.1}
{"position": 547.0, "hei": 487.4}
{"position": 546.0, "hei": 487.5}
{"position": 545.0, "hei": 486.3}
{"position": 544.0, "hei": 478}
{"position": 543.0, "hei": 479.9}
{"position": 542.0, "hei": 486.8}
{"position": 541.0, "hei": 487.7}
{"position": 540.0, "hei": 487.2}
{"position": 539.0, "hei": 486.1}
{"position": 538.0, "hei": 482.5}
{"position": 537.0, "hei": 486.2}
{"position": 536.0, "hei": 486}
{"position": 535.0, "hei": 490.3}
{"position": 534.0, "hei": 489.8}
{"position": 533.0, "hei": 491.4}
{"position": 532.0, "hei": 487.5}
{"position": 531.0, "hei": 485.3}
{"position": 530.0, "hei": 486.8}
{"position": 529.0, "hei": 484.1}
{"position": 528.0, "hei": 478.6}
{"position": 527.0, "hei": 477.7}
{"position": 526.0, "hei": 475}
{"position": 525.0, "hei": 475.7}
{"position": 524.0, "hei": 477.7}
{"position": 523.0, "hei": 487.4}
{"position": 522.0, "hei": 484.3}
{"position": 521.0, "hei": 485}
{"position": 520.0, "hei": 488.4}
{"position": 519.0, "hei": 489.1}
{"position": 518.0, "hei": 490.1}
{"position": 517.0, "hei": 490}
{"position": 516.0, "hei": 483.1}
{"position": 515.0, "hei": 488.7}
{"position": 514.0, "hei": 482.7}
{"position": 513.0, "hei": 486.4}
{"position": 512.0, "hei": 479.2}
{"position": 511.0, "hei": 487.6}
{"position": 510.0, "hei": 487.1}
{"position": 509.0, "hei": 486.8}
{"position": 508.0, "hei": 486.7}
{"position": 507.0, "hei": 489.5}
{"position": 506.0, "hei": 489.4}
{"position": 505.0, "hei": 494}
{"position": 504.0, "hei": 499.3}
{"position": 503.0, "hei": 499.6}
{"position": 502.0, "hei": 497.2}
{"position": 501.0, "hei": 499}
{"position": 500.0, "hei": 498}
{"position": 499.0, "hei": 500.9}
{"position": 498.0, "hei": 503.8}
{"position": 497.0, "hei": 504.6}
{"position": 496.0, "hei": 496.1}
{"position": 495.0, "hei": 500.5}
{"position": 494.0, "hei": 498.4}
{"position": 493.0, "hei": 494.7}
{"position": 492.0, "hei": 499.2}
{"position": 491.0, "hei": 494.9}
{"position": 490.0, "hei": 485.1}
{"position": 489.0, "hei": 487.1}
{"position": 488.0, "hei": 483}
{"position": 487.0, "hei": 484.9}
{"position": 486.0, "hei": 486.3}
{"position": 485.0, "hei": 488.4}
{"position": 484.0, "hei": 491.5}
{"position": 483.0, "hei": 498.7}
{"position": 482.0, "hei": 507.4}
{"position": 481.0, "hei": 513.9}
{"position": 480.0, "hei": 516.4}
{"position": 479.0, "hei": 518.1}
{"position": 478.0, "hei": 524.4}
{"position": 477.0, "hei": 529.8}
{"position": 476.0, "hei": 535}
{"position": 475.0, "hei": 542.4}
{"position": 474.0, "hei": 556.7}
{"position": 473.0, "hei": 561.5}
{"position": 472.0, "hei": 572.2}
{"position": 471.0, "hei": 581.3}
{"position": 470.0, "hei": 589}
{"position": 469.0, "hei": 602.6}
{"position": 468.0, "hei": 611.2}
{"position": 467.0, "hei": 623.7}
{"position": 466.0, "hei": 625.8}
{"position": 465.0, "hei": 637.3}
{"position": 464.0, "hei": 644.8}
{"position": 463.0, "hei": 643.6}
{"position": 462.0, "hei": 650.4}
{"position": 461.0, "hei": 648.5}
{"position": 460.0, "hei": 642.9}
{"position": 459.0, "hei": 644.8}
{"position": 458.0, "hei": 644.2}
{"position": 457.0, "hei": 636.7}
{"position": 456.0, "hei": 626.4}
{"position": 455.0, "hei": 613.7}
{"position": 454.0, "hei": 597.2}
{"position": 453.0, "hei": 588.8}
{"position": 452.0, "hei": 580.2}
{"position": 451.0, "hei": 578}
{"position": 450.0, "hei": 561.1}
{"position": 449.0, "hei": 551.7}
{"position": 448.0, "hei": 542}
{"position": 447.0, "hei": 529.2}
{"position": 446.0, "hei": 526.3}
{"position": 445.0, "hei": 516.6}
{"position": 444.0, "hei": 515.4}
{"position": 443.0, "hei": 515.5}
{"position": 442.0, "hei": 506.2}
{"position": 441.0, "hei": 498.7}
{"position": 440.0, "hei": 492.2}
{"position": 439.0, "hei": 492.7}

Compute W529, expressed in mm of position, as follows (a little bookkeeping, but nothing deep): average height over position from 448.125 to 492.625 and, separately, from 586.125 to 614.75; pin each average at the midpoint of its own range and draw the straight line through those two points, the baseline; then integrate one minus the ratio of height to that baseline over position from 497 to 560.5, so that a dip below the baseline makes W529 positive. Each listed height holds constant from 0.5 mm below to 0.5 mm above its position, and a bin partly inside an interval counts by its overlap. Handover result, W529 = 4.6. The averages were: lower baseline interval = 566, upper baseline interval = 479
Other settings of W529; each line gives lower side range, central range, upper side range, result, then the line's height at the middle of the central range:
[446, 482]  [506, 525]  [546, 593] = 1.7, 535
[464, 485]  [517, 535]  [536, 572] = 0.9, 509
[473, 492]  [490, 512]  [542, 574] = 0.3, 503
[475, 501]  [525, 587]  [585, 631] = 0.9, 491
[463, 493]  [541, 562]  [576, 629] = 0.8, 507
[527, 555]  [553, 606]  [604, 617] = 0.4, 485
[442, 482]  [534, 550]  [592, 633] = 1.3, 529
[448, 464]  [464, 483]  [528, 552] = 0.7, 586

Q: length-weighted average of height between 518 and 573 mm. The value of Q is 484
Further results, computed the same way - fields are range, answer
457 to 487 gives 573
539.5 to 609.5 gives 482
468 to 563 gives 498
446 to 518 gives 539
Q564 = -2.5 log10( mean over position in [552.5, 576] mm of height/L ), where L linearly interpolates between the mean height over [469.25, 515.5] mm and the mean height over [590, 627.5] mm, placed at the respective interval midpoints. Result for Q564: 0.03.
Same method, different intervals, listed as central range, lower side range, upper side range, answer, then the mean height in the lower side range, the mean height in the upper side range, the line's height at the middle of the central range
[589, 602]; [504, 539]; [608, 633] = 0.01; 486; 487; 486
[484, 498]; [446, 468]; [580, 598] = 0.17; 608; 478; 575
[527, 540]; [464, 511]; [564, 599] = 0.03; 522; 480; 501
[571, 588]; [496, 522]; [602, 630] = 0.01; 491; 486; 488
